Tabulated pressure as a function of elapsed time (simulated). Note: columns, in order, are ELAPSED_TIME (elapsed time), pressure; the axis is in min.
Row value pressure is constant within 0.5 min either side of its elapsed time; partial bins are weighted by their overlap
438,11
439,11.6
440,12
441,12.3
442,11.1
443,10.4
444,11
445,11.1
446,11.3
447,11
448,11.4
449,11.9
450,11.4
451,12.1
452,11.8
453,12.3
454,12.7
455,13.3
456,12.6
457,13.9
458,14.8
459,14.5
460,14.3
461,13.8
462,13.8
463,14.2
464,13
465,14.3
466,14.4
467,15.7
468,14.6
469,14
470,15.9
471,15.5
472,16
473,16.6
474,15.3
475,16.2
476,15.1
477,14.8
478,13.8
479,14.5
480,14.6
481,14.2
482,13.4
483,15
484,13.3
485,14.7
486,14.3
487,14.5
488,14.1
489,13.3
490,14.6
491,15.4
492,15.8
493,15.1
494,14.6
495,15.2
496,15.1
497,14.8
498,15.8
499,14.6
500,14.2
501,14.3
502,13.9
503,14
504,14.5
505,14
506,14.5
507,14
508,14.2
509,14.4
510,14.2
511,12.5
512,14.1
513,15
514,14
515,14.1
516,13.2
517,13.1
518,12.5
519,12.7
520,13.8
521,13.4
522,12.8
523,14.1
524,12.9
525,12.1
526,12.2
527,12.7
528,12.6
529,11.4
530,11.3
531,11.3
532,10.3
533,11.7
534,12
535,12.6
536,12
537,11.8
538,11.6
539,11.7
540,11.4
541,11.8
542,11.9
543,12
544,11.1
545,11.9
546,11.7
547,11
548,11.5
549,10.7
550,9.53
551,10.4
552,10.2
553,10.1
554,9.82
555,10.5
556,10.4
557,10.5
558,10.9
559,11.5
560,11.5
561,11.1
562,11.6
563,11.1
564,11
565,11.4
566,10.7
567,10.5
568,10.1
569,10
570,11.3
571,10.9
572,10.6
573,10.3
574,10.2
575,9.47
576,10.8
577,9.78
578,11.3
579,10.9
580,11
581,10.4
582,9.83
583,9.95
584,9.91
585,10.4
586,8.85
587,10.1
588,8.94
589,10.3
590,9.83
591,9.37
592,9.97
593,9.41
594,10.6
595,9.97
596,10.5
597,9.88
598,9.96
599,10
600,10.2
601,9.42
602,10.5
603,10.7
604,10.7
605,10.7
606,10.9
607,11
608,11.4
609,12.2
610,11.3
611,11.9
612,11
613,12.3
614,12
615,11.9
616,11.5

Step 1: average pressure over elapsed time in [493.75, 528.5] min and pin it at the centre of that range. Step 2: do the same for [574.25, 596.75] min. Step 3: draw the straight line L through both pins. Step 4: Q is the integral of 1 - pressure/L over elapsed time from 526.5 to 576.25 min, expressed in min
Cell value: 2.91 min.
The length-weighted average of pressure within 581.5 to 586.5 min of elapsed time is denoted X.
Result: 9.79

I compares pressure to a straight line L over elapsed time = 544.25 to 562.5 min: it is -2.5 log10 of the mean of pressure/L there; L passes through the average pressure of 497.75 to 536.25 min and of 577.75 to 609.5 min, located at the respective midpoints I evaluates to 0.096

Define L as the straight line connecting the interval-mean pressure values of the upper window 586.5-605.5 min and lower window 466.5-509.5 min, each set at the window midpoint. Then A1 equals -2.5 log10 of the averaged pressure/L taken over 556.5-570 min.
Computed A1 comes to 0.05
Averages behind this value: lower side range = 14.7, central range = 10.9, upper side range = 10.1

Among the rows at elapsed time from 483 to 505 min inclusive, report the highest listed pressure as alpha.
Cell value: 15.8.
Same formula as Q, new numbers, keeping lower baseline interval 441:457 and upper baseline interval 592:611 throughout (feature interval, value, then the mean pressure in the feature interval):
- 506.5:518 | -2.62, 13.8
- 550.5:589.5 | 1.17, 10.5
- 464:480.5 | -4.88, 15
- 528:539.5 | -0.58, 11.7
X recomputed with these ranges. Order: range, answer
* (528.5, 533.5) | 11.2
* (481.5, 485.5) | 14.1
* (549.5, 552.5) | 10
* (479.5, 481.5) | 14.4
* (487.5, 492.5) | 14.6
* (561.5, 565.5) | 11.3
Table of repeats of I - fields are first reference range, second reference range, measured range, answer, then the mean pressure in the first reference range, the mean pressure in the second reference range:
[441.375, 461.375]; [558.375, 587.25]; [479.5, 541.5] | -0.18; 12.3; 10.6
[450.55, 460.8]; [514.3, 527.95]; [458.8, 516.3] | -0.11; 13.3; 13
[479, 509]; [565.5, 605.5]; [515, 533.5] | 0.05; 14.5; 10.2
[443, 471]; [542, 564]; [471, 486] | -0.17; 13.1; 10.9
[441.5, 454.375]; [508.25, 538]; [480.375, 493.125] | -0.19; 11.5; 12.8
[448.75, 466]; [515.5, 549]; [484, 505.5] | -0.15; 13.3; 12.1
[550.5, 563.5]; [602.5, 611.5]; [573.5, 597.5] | 0.10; 10.7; 11.2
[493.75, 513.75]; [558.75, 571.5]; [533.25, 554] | 0.08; 14.4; 11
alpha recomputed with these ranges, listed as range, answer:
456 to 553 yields 16.6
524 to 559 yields 12.9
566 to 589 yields 11.3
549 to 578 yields 11.6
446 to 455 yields 13.3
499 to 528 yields 15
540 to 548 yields 12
